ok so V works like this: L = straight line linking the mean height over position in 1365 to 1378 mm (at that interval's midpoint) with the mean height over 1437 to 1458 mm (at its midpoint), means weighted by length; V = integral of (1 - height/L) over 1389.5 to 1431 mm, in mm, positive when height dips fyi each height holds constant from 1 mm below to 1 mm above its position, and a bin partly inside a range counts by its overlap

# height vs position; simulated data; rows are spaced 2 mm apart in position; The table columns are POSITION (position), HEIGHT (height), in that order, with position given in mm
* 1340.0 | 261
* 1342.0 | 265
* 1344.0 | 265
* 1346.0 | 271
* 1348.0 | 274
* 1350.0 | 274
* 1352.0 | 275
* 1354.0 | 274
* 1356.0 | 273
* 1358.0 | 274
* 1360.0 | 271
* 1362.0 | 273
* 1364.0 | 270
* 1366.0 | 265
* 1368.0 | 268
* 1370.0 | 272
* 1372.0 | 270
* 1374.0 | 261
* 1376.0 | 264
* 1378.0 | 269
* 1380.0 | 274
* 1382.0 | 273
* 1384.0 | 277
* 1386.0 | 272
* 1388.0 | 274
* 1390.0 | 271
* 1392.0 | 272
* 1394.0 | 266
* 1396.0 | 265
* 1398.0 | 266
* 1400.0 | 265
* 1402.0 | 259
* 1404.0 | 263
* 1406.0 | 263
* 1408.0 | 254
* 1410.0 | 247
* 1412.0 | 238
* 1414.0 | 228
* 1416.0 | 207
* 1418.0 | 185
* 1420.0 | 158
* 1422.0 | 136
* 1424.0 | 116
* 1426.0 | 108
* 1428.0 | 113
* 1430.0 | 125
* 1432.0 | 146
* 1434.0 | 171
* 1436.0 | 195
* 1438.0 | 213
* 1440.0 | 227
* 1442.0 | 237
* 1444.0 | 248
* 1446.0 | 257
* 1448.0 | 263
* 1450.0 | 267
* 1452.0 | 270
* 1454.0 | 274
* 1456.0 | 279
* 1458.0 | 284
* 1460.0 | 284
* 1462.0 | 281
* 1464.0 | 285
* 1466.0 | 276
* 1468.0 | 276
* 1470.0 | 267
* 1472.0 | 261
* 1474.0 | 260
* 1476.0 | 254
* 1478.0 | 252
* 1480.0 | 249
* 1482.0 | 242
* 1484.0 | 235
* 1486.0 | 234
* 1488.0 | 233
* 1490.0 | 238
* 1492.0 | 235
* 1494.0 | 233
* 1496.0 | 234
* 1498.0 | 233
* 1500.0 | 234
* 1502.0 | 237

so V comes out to 7.5 mm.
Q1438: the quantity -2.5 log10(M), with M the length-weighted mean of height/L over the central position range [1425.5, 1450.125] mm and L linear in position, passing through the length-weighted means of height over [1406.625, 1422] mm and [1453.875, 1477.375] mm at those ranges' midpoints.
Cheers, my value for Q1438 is 0.22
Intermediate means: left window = 213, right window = 273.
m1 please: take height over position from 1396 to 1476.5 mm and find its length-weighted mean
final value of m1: 230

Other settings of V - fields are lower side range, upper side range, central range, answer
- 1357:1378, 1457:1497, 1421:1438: 7.69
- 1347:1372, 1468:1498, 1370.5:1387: -0.14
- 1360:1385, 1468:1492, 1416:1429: 5.93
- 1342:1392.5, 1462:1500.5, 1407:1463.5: 9.35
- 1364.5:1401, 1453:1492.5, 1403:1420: 2.25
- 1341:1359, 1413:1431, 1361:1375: -1.54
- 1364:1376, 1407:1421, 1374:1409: -3.64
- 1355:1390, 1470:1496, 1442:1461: -1.21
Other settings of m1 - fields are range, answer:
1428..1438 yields 160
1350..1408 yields 269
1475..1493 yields 241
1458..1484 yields 265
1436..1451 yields 241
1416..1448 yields 179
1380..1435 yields 220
